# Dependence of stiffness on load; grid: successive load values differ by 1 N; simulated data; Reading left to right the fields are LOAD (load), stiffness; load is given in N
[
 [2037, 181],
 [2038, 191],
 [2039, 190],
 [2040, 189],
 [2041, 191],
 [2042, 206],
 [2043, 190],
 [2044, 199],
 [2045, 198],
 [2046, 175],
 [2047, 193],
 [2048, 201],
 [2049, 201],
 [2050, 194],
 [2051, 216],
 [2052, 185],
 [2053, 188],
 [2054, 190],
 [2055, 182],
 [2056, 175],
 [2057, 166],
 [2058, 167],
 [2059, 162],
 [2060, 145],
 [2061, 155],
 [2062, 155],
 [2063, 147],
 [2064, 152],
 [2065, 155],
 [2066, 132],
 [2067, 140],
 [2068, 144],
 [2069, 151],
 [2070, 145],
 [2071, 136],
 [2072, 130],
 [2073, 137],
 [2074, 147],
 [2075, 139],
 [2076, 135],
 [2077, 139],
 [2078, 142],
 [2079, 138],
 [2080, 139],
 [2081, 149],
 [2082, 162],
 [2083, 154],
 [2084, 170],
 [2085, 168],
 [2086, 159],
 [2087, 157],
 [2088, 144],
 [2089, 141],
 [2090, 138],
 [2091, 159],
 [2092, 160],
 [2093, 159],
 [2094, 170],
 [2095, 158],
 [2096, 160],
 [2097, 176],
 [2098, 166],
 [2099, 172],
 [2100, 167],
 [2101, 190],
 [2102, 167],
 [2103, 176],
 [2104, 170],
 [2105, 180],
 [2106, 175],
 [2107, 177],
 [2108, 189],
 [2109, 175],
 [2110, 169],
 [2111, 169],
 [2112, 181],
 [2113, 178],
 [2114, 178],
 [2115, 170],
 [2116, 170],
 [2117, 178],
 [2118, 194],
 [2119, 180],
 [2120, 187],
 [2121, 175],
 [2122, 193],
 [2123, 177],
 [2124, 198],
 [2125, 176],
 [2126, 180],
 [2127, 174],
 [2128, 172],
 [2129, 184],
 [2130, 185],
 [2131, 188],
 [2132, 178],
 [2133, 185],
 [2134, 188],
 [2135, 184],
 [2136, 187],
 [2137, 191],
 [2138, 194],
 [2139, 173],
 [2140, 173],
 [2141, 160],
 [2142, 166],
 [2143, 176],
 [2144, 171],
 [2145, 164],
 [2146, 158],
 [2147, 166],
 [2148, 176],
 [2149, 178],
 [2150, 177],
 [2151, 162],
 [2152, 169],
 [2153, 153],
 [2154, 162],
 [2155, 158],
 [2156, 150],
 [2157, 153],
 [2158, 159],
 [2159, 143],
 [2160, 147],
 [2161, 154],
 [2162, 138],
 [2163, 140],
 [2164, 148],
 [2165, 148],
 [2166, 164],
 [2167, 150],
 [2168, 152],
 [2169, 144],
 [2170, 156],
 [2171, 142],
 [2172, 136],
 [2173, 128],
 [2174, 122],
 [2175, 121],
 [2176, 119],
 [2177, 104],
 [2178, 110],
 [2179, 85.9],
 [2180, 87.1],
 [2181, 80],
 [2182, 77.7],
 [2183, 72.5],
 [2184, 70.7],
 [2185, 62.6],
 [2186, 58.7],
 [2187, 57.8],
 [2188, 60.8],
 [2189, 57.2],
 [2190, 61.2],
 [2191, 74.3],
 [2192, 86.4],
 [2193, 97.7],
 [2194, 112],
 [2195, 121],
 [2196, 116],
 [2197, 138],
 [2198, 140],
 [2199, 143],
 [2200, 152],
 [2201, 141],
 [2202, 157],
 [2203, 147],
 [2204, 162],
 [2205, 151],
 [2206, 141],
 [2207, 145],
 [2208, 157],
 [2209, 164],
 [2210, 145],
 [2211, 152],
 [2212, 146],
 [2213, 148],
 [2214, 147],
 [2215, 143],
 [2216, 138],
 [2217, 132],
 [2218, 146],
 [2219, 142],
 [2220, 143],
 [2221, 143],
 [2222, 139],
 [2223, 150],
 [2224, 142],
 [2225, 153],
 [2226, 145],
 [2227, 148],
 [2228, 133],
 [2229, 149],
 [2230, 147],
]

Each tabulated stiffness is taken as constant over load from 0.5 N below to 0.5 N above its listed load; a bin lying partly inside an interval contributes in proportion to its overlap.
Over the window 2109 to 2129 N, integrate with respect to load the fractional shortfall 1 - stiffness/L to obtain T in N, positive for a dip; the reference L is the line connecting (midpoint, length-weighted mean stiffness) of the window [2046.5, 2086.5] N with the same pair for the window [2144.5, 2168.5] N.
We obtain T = -2.6 N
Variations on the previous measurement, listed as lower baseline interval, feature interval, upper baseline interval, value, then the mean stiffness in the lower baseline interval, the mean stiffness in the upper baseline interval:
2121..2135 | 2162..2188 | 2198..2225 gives 8.0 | 183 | 147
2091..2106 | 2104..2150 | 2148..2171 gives -4.4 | 169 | 155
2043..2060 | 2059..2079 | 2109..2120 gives 4.3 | 186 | 177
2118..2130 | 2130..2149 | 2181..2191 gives -3.0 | 182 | 65.6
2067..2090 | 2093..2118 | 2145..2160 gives -3.6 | 146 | 161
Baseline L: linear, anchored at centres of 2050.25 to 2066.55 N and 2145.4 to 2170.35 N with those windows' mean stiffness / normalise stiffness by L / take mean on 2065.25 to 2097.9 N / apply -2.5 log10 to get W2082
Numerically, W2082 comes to 0.10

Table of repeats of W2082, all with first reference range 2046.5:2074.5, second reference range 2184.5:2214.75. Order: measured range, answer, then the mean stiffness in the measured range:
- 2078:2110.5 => -0.07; 163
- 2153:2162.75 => -0.13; 151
